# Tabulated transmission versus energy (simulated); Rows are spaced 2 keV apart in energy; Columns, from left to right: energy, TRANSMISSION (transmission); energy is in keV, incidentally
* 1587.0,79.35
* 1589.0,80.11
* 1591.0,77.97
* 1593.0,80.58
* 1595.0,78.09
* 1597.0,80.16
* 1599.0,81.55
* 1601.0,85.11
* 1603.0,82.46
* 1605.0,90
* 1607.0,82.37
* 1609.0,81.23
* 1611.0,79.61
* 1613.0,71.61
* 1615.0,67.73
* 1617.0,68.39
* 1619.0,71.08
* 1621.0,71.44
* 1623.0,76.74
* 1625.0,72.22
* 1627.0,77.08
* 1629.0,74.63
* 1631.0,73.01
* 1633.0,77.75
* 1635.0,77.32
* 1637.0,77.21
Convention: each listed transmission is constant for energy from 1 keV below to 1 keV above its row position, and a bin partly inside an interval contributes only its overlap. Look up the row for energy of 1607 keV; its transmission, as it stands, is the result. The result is 82.37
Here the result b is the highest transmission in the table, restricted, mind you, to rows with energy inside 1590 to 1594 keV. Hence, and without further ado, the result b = 80.58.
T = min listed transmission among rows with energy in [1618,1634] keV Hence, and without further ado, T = 71.08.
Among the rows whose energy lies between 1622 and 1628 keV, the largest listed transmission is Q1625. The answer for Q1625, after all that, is 77.08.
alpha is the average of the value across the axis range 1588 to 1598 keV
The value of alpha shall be 79.4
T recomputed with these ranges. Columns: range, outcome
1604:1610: 81.23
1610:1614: 71.61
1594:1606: 78.09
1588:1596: 77.97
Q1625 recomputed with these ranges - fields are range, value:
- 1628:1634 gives 77.75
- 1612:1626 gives 76.74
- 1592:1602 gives 85.11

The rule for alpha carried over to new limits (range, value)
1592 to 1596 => 79.3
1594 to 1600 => 79.9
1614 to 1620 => 69.1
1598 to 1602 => 83.3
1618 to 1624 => 73.1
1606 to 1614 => 78.7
